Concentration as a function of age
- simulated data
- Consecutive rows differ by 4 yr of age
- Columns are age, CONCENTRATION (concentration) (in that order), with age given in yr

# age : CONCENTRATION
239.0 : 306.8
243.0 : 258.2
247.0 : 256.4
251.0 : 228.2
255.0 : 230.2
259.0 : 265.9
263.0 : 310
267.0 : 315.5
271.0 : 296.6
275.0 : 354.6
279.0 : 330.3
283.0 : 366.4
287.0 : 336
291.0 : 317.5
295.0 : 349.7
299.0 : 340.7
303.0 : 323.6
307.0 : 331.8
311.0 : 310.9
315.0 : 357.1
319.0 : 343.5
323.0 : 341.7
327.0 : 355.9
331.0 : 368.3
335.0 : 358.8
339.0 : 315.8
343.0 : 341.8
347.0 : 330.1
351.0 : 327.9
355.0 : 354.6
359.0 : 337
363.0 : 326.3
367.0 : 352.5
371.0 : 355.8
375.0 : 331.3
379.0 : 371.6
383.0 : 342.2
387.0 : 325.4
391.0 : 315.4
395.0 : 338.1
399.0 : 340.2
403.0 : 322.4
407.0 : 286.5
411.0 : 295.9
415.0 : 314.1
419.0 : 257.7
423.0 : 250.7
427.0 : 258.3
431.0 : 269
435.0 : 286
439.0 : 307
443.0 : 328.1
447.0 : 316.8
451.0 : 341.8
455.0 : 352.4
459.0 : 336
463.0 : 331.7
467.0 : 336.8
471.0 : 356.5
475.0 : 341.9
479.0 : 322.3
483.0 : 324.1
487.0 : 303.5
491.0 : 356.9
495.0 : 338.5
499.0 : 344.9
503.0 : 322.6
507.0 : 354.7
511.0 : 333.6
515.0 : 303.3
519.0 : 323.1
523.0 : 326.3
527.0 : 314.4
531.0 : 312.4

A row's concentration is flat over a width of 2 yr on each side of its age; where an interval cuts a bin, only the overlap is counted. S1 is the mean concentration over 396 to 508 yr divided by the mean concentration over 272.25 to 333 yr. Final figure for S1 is 0.9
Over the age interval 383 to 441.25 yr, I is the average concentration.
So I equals 299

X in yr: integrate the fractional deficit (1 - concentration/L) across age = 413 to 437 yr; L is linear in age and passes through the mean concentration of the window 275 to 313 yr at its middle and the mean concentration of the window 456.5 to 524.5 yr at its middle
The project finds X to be 4.4 yr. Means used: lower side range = 335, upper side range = 333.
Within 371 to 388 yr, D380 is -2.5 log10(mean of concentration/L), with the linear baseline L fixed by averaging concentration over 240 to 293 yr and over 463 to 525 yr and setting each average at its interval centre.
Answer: -0.10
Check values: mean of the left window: 298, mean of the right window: 333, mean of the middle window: 345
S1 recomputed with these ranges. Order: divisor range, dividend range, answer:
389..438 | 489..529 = 1.13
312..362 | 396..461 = 0.89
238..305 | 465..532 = 1.08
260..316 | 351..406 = 1.02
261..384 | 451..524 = 0.99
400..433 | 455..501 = 1.19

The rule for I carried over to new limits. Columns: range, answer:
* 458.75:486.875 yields 333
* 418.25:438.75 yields 268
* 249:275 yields 281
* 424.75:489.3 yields 319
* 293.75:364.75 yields 340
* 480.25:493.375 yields 328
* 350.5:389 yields 343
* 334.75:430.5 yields 321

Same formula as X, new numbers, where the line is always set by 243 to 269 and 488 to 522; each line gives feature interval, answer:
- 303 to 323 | -3.8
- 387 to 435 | 1.9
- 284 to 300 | -3.5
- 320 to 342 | -4.6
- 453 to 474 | -1.3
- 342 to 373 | -4.9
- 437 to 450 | -0.1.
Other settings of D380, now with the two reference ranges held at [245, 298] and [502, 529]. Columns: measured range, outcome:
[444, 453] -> -0.031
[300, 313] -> -0.053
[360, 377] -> -0.093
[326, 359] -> -0.107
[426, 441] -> 0.135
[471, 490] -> -0.019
